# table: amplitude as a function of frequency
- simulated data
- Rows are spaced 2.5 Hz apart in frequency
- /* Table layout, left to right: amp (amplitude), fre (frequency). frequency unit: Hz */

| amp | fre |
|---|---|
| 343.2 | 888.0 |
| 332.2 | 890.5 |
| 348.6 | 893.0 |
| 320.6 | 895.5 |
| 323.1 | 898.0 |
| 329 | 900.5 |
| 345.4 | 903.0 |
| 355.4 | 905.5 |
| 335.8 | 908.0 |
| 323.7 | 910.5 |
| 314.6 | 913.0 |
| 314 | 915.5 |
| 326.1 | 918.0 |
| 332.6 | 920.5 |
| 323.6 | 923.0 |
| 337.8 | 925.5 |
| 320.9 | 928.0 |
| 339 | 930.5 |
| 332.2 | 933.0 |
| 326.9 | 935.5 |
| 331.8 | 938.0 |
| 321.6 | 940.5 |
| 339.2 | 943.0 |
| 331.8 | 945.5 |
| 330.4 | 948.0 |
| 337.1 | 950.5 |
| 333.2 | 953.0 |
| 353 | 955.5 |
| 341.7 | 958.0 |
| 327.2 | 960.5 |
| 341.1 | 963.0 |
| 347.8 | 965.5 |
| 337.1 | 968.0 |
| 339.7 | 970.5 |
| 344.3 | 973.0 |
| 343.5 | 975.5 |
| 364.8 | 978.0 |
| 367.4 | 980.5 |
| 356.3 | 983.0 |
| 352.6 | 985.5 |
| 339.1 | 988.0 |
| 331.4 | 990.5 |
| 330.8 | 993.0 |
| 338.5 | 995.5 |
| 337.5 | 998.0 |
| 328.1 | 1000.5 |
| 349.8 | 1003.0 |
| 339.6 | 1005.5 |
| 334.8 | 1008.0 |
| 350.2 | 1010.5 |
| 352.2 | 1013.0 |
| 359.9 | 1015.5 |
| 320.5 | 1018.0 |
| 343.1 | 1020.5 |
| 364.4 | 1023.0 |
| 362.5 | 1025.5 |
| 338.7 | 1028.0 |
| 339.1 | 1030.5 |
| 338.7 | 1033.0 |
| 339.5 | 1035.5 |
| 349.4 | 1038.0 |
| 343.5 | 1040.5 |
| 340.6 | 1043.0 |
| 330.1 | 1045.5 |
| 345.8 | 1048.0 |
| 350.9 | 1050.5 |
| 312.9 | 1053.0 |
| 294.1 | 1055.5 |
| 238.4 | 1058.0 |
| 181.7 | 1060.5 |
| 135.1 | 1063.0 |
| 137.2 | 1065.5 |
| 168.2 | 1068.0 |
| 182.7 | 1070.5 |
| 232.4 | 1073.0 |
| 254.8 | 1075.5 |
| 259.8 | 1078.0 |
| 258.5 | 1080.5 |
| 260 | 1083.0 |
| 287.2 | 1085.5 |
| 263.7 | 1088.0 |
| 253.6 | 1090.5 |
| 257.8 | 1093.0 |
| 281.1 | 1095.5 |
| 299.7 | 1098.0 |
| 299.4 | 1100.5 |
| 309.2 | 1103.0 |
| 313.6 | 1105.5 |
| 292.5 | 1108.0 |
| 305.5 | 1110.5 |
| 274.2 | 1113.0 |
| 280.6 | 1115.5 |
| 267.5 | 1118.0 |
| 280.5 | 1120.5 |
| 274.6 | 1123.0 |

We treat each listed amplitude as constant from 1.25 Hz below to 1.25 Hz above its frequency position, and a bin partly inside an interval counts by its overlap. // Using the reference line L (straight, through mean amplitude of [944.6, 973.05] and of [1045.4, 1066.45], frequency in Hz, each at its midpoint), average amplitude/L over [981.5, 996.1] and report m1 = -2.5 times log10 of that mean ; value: -0.096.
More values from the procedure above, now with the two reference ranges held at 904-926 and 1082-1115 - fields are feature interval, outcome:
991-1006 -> -0.09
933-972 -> -0.05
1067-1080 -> 0.29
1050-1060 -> 0.03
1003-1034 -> -0.14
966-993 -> -0.11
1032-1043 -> -0.15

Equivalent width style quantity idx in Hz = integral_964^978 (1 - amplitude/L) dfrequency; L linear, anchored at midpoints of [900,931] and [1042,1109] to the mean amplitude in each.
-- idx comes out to -1.7 Hz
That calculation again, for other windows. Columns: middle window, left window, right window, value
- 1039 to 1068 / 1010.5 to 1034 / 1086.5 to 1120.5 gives 4.89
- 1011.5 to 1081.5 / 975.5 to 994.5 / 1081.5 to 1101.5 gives 3.55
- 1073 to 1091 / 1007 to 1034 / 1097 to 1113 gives 3.01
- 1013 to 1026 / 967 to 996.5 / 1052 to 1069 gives -3.24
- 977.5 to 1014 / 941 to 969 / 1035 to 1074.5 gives -4.26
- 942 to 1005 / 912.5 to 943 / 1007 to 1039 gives -1.03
